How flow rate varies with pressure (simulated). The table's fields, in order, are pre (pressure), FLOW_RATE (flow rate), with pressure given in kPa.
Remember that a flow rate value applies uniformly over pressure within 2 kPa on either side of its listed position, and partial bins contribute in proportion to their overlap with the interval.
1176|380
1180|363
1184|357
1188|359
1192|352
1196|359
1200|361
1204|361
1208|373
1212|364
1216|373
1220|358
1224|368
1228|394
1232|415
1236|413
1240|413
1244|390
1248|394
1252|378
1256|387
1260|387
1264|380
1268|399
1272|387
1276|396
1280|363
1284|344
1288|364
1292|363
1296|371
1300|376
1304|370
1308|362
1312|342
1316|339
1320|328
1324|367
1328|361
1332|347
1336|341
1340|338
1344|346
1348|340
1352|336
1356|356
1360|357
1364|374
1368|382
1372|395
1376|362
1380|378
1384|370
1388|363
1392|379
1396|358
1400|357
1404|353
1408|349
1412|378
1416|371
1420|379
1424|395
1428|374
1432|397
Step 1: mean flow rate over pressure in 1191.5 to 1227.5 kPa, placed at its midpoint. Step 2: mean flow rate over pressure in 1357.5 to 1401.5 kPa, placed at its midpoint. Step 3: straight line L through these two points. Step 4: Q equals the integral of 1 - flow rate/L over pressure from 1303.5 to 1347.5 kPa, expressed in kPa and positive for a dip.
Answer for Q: 2.45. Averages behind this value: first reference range 365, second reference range 370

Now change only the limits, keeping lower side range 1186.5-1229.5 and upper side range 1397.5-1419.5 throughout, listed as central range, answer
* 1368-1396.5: -0.8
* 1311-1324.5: 0.8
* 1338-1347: 0.5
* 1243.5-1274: -1.9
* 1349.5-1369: 0.2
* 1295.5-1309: -0.2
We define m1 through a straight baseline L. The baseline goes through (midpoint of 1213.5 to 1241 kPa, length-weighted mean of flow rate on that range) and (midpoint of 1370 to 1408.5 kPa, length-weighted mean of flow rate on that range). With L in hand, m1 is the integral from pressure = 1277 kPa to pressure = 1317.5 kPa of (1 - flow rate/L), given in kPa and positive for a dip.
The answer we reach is 2.0 kPa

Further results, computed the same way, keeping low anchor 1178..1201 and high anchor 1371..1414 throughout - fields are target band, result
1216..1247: -2.7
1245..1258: -0.9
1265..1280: -1.1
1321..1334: 0.3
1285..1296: 0.0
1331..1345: 0.8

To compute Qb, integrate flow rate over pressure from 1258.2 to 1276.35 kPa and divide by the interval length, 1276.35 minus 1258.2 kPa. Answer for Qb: 389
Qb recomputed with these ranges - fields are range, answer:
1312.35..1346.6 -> 346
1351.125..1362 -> 351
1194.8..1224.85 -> 365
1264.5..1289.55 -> 376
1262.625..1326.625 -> 366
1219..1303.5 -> 383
